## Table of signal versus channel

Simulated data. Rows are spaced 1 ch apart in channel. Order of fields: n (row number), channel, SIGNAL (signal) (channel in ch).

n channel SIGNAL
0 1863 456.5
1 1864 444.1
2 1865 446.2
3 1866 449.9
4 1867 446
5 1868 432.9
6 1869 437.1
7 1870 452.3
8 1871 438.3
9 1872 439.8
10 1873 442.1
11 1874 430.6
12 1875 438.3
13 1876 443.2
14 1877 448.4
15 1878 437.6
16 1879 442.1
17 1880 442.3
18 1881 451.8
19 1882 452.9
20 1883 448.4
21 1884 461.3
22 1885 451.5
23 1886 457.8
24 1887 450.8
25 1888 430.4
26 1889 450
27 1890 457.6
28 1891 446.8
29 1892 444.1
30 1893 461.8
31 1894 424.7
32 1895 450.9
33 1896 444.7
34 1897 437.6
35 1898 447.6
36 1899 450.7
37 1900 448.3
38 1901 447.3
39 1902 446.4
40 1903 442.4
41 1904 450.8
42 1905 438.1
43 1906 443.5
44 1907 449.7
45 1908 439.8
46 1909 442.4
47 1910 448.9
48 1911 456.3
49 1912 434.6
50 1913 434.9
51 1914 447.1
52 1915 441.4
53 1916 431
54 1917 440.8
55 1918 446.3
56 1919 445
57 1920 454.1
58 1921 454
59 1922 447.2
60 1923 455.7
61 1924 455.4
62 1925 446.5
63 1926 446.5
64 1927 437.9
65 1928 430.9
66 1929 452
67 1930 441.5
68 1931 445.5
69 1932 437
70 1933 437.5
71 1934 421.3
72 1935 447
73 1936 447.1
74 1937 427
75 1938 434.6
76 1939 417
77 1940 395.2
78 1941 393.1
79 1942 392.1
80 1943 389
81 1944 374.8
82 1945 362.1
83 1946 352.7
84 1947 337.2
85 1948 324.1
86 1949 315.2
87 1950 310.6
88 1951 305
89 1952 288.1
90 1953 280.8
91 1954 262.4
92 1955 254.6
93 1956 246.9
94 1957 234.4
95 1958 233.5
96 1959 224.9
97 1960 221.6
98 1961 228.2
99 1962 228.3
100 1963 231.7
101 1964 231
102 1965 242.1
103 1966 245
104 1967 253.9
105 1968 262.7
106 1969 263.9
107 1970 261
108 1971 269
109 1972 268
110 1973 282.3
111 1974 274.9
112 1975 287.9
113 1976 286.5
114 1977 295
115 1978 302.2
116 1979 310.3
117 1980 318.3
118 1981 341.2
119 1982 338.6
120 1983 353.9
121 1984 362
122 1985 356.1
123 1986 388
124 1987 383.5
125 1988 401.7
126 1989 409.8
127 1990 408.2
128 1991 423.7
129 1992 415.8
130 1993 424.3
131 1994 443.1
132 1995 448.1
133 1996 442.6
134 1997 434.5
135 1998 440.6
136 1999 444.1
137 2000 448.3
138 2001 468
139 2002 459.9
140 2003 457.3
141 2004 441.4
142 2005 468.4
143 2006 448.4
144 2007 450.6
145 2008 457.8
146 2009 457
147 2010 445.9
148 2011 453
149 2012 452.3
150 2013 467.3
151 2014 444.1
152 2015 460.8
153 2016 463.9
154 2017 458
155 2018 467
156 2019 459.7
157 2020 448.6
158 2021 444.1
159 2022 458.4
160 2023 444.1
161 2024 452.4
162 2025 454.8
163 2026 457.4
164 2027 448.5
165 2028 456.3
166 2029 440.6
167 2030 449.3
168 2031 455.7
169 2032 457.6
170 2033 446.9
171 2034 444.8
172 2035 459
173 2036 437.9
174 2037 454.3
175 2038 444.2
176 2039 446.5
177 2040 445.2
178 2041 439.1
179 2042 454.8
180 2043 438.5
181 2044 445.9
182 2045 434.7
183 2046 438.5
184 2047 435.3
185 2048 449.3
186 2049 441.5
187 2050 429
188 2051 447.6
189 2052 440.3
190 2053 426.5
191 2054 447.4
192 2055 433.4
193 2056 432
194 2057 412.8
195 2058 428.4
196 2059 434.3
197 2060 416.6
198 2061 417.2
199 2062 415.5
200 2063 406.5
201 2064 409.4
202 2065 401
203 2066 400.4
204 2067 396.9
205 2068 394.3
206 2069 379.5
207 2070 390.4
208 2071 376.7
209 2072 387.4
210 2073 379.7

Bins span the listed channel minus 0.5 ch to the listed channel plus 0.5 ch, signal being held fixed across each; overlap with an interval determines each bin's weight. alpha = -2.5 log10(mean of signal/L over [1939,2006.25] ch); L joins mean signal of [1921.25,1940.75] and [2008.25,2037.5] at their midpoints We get 0.296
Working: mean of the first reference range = 438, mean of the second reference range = 453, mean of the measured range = 339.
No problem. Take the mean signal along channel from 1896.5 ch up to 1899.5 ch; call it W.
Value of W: 445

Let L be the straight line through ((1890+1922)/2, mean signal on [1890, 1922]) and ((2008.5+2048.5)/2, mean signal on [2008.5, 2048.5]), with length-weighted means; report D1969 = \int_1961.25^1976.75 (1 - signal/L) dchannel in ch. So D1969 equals 6.5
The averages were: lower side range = 445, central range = 259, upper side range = 450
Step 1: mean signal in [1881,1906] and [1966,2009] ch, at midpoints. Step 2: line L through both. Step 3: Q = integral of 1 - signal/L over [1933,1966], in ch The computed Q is 6.8 ch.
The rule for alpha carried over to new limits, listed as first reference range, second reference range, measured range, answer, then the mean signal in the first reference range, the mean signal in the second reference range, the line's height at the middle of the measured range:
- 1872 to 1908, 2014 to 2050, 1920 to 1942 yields 0.03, 446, 449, 447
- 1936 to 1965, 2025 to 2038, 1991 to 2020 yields -0.11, 312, 451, 406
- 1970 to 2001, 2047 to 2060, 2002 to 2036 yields -0.14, 367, 434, 400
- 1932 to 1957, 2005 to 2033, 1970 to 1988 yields 0.25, 358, 454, 402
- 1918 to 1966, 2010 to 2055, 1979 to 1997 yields 0.04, 360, 448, 405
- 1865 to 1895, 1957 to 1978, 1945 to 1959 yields 0.01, 445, 255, 289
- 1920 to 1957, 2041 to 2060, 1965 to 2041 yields 0.03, 387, 437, 416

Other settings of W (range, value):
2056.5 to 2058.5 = 421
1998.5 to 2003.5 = 456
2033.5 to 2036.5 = 447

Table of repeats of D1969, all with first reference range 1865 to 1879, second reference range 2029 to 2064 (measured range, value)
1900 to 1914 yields -0.1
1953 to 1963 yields 4.6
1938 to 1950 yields 1.9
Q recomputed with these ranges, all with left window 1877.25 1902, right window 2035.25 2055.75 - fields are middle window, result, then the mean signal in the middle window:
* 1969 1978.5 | 3.5 ch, 280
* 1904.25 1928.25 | 0.1 ch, 445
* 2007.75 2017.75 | -0.3 ch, 456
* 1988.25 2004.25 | 0.2 ch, 437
